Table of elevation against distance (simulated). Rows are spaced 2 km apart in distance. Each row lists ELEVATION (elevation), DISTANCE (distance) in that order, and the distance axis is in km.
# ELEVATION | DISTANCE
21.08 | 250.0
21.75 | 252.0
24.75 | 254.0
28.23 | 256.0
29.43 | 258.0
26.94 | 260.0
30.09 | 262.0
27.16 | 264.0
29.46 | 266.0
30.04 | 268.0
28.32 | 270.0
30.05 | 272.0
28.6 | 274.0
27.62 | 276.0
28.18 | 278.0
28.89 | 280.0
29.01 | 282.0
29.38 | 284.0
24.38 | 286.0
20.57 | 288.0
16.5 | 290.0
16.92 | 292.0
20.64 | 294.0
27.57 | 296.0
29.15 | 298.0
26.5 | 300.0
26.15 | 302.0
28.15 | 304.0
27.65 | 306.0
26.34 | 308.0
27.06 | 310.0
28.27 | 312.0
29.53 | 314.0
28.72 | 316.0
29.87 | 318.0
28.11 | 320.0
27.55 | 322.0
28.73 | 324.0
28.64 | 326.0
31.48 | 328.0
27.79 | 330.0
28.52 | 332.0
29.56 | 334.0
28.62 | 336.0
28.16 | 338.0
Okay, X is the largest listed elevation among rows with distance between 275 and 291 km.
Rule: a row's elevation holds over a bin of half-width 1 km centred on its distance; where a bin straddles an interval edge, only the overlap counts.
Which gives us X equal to 29.38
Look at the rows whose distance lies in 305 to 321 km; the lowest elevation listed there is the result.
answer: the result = 26.34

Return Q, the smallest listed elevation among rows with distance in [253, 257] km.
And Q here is 24.75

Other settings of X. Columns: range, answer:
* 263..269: 30.04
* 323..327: 28.73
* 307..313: 28.27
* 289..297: 27.57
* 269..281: 30.05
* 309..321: 29.87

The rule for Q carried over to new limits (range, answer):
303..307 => 27.65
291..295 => 16.92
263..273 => 27.16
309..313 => 27.06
